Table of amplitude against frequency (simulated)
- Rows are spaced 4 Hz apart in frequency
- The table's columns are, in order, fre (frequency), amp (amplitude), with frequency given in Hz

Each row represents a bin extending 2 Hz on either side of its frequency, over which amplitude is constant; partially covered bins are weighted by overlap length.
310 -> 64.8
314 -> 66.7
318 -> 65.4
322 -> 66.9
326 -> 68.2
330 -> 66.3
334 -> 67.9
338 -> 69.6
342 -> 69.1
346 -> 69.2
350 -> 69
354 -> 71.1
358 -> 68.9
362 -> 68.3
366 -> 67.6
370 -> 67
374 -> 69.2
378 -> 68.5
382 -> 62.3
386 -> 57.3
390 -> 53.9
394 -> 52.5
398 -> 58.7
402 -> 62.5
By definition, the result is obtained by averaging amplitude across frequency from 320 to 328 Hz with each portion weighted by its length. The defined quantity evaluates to 67.6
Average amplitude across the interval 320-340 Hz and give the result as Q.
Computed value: 67.8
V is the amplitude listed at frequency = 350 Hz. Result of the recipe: 69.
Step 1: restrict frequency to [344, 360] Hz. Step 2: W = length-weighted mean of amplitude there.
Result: 69.6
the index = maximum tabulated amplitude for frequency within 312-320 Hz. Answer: 66.7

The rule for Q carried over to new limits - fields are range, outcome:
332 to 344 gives 68.9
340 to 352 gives 69.1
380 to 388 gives 59.8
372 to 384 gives 66.7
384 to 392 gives 55.6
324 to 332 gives 67.2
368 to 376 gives 68.1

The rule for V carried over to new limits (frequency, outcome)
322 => 66.9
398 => 58.7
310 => 64.8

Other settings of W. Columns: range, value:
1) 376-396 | 58.9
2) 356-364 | 68.6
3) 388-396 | 53.2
